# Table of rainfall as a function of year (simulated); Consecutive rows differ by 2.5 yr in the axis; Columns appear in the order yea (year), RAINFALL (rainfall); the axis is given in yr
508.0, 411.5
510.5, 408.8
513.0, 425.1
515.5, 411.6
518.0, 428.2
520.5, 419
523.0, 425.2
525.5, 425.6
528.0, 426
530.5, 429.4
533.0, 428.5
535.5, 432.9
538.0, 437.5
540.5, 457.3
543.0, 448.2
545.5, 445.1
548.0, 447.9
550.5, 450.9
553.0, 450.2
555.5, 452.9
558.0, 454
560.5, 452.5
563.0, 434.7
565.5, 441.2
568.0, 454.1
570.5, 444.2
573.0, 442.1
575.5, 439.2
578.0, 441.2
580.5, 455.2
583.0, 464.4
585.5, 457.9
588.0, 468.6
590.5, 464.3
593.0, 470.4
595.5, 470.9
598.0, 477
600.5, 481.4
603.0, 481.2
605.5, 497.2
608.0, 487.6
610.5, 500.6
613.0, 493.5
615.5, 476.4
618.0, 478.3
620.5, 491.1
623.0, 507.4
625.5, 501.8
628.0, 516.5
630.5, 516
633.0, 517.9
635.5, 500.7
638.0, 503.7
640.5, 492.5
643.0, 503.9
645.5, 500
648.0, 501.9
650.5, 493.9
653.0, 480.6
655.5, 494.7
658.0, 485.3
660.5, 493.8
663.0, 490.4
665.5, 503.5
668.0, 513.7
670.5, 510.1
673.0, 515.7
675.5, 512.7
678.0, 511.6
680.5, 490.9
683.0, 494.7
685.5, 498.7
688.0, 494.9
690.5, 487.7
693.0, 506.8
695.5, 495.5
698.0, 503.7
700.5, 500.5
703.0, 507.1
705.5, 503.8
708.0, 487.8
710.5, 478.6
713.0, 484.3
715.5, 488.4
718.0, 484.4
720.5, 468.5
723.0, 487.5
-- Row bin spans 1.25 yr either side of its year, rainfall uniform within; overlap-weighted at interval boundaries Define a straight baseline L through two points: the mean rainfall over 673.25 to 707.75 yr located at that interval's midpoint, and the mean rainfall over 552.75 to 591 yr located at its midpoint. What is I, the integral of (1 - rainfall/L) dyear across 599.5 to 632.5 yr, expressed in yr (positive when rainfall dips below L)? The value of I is -1.8 yr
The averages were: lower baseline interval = 451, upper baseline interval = 501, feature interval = 495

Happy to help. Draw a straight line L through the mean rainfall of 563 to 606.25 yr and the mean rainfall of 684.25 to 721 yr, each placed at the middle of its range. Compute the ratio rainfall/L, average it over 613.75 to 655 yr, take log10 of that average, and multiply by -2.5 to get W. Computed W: -0.05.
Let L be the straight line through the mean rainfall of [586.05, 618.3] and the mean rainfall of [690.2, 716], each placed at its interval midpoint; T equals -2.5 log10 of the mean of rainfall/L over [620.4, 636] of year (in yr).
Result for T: -0.054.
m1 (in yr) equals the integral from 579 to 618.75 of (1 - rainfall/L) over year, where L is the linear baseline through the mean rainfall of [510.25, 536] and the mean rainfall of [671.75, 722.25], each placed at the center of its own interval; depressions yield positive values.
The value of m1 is -1.8 yr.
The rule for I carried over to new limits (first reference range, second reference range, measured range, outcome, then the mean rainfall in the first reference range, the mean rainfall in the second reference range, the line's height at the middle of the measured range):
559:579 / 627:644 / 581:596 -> -0.1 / 444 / 507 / 462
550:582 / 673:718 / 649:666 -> -0.3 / 447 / 497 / 482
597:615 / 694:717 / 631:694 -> -1.1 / 488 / 494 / 492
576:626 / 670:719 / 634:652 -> -0.5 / 477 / 498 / 487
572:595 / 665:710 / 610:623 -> -0.5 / 457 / 502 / 471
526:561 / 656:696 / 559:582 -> 0.5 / 443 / 500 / 455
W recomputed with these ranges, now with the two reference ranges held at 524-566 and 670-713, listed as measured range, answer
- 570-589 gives 0.01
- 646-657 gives -0.02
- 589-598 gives -0.02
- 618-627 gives -0.06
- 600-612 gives -0.06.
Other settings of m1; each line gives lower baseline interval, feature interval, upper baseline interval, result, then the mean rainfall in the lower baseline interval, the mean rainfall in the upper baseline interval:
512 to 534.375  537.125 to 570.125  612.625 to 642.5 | -0.1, 424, 500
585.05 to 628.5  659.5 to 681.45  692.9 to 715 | -0.6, 485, 496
